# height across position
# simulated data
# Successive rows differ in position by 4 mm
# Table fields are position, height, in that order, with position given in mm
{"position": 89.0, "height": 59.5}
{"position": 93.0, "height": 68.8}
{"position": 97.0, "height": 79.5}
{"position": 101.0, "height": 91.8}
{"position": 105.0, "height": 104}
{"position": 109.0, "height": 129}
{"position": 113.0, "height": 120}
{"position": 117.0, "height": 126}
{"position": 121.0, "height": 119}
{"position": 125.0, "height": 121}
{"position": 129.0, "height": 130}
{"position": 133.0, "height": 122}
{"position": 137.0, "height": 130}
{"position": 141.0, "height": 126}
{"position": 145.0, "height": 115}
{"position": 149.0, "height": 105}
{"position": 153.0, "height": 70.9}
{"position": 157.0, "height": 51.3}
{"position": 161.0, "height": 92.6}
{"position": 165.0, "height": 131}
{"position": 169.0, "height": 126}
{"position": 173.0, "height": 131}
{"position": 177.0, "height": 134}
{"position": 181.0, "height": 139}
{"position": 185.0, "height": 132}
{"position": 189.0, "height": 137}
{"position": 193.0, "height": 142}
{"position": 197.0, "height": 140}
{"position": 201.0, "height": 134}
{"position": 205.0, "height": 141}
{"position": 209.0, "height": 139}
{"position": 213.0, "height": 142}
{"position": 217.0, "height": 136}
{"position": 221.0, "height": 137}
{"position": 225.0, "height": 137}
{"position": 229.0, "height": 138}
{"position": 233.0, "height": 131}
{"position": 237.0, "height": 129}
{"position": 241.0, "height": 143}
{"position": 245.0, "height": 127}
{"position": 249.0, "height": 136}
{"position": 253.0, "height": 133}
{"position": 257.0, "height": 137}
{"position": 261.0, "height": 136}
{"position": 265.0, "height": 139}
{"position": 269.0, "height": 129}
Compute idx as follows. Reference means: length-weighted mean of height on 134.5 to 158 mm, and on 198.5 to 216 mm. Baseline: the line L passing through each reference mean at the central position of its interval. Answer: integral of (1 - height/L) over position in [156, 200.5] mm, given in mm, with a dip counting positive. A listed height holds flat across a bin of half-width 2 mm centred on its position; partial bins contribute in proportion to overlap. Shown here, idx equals -1.2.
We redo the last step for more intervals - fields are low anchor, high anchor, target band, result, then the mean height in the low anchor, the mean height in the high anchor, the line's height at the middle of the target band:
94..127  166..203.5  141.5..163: 5.9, 110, 135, 124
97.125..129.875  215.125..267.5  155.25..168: 2.9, 115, 135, 123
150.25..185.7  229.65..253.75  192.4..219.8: -3.7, 111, 133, 123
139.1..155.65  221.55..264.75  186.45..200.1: -2.4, 102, 135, 118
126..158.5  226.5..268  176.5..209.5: -4.6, 108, 135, 121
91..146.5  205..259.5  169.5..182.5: -0.9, 113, 136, 125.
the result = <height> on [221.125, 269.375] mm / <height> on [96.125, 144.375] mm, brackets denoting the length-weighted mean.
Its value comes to 1.15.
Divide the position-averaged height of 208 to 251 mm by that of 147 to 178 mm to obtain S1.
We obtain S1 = 1.30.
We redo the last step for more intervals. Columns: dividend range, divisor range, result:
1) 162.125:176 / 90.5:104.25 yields 1.56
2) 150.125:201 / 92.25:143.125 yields 1.05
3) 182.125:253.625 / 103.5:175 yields 1.20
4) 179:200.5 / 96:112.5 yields 1.32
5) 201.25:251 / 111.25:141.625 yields 1.10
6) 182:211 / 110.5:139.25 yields 1.11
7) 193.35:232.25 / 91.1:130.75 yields 1.27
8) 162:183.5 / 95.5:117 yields 1.21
